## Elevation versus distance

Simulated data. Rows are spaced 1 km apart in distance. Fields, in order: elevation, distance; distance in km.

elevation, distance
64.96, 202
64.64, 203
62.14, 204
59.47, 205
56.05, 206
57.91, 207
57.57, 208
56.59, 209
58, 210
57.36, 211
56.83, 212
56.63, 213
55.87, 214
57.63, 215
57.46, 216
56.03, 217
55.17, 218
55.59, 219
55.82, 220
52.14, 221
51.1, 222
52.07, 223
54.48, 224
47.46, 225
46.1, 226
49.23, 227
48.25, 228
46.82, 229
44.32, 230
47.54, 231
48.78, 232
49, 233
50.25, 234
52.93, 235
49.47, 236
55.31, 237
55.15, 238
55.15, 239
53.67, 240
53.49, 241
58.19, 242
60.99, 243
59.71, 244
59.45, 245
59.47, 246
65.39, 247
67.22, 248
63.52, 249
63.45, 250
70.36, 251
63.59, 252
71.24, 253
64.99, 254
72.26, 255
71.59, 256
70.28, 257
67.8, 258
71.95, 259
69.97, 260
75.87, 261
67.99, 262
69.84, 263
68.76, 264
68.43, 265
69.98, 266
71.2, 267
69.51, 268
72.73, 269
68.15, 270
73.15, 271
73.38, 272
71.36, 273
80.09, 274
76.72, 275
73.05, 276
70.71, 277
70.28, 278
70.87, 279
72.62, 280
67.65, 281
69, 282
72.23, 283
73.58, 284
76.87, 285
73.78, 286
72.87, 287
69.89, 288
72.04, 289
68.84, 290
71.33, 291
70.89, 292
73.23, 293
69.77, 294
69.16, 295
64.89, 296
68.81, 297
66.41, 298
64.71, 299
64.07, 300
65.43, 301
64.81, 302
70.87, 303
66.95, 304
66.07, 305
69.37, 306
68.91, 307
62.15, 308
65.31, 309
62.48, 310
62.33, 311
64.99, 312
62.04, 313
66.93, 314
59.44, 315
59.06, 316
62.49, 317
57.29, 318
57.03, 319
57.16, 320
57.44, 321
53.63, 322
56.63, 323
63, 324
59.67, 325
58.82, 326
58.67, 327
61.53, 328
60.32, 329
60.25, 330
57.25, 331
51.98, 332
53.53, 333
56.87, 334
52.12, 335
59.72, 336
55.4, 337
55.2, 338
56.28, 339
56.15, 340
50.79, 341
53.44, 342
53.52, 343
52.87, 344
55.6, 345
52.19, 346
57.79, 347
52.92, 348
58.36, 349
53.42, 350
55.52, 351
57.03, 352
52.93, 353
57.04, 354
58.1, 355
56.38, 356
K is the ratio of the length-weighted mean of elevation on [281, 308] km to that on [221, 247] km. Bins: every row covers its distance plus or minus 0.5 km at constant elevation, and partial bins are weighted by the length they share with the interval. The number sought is 1.32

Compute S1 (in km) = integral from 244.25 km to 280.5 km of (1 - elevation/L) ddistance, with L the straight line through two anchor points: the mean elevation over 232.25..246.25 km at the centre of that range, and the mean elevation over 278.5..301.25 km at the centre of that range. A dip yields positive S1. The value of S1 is -4.6 km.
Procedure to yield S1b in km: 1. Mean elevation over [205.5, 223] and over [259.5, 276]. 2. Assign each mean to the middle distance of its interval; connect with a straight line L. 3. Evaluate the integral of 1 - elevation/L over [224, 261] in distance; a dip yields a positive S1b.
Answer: 3.4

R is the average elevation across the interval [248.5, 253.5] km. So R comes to 66.4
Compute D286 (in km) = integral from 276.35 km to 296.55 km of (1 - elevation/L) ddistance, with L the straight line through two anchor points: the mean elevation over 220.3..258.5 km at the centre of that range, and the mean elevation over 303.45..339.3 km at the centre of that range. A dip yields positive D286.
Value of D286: -4.2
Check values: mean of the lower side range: 57.2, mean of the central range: 71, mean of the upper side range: 60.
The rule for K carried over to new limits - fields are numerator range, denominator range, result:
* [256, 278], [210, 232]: 1.36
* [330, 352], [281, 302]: 0.79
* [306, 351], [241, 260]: 0.89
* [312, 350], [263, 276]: 0.80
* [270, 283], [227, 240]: 1.43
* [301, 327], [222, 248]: 1.17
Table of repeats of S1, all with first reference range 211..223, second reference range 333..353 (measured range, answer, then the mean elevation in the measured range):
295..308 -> -2.7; 66.7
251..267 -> -4.2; 69.7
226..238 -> 1.3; 49.4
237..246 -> -0.3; 57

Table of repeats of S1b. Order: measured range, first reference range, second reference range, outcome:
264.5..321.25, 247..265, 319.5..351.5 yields -4.6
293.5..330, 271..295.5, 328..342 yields 0.1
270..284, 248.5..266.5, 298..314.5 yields -1.0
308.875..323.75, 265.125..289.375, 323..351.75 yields 0.4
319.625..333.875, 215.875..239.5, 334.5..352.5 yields -0.9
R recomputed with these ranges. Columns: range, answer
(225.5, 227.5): 47.7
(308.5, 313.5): 63.4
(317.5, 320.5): 57.2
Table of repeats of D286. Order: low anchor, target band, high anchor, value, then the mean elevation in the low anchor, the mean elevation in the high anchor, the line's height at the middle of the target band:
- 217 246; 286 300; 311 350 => -3.5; 52.6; 57.3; 55.5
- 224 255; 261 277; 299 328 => -3.6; 56.3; 62.3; 58.7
